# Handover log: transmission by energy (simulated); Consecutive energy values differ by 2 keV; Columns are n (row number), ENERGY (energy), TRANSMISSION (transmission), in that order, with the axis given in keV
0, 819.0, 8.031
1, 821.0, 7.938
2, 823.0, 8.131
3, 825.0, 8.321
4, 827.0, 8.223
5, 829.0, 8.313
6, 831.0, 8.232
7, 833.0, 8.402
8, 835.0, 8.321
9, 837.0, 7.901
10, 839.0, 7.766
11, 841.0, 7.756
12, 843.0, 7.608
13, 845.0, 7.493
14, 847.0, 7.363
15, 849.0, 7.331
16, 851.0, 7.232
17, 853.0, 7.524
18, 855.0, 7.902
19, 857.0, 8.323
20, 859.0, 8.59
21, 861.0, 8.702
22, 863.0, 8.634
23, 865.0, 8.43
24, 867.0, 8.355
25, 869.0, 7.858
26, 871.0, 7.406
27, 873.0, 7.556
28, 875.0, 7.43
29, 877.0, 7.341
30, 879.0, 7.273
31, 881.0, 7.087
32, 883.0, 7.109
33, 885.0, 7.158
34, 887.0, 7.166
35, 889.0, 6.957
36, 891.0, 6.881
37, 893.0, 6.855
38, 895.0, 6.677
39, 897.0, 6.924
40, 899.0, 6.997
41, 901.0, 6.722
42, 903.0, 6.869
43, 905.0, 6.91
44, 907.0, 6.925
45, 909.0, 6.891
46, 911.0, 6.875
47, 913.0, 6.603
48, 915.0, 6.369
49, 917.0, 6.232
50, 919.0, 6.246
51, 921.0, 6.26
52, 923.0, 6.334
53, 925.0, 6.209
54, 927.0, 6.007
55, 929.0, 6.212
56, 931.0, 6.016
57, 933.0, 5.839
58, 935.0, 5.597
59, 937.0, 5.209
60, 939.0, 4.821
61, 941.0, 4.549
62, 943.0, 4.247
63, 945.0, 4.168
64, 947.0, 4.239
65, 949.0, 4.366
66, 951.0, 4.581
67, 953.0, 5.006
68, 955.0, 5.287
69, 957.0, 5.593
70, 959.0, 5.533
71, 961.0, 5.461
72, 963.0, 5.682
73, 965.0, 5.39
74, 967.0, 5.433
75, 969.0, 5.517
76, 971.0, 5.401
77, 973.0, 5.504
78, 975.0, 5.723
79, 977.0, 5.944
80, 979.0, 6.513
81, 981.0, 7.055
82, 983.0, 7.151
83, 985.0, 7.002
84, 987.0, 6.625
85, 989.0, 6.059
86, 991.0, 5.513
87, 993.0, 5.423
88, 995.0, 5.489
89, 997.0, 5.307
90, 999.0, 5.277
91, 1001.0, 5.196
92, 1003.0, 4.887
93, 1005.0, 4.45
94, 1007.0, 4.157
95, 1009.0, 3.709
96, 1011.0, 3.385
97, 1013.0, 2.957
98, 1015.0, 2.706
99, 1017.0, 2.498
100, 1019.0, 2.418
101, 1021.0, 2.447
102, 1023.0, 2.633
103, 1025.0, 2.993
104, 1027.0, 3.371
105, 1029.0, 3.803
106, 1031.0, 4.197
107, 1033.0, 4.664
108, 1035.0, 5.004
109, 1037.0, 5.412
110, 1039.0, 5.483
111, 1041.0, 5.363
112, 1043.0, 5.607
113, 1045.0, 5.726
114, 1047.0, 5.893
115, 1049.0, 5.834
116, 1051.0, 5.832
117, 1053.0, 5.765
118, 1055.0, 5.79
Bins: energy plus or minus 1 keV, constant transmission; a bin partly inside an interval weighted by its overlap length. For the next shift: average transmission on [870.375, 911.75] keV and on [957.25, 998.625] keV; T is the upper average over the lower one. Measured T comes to 0.8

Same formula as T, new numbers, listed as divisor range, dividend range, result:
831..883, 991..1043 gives 0.54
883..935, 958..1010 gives 0.85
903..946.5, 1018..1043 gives 0.68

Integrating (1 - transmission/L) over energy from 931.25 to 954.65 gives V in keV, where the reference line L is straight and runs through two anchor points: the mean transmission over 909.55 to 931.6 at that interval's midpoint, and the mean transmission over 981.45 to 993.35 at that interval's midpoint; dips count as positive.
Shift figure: 5.5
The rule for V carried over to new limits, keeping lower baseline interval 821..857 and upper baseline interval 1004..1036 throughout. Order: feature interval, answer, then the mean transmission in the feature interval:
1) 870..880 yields -0.56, 7.4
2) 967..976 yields -1.70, 5.52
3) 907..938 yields -1.93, 6.22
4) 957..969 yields -1.62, 5.51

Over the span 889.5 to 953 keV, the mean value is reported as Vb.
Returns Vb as 5.98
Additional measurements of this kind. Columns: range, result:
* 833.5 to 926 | 7.3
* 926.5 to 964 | 5.17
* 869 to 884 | 7.35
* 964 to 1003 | 5.84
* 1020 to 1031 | 3.15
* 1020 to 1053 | 4.68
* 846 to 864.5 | 7.97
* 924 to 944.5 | 5.44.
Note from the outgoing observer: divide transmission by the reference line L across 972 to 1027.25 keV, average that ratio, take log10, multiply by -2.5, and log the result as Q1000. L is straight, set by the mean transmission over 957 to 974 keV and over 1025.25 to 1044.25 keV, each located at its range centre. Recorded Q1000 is 0.090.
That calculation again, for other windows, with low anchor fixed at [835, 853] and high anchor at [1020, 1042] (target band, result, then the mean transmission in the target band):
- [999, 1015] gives 0.12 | 4.09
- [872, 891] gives -0.05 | 7.21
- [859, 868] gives -0.18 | 8.54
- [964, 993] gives -0.19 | 6.04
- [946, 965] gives 0.09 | 5.1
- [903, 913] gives -0.08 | 6.87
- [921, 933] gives -0.01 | 6.14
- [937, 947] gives 0.27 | 4.5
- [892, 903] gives -0.04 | 6.84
